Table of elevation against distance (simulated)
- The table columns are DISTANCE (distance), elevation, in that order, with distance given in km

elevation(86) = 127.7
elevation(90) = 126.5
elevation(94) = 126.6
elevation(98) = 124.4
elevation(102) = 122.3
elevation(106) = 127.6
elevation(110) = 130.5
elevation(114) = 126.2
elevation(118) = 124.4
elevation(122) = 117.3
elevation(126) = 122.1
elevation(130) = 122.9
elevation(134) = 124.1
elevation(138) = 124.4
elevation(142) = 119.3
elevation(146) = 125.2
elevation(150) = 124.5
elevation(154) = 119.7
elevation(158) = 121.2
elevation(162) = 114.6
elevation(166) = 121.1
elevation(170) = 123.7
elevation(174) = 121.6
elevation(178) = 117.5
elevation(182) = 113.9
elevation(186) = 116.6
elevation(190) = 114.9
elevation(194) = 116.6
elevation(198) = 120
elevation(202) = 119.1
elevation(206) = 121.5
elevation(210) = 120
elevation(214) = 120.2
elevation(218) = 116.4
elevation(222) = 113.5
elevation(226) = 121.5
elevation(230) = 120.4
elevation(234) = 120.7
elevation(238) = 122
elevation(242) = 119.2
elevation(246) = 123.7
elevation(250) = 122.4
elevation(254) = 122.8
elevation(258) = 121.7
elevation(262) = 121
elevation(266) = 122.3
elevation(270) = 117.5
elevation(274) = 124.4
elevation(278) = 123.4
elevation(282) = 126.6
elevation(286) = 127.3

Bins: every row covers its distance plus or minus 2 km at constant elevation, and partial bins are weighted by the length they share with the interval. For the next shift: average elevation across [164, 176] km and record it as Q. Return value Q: 122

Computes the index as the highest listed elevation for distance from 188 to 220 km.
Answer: 121.5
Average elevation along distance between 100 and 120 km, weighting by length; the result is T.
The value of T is 126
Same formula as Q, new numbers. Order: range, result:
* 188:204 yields 118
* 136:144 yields 122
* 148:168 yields 120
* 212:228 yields 118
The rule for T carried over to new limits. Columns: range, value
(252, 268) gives 122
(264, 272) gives 120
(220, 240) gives 120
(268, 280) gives 122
